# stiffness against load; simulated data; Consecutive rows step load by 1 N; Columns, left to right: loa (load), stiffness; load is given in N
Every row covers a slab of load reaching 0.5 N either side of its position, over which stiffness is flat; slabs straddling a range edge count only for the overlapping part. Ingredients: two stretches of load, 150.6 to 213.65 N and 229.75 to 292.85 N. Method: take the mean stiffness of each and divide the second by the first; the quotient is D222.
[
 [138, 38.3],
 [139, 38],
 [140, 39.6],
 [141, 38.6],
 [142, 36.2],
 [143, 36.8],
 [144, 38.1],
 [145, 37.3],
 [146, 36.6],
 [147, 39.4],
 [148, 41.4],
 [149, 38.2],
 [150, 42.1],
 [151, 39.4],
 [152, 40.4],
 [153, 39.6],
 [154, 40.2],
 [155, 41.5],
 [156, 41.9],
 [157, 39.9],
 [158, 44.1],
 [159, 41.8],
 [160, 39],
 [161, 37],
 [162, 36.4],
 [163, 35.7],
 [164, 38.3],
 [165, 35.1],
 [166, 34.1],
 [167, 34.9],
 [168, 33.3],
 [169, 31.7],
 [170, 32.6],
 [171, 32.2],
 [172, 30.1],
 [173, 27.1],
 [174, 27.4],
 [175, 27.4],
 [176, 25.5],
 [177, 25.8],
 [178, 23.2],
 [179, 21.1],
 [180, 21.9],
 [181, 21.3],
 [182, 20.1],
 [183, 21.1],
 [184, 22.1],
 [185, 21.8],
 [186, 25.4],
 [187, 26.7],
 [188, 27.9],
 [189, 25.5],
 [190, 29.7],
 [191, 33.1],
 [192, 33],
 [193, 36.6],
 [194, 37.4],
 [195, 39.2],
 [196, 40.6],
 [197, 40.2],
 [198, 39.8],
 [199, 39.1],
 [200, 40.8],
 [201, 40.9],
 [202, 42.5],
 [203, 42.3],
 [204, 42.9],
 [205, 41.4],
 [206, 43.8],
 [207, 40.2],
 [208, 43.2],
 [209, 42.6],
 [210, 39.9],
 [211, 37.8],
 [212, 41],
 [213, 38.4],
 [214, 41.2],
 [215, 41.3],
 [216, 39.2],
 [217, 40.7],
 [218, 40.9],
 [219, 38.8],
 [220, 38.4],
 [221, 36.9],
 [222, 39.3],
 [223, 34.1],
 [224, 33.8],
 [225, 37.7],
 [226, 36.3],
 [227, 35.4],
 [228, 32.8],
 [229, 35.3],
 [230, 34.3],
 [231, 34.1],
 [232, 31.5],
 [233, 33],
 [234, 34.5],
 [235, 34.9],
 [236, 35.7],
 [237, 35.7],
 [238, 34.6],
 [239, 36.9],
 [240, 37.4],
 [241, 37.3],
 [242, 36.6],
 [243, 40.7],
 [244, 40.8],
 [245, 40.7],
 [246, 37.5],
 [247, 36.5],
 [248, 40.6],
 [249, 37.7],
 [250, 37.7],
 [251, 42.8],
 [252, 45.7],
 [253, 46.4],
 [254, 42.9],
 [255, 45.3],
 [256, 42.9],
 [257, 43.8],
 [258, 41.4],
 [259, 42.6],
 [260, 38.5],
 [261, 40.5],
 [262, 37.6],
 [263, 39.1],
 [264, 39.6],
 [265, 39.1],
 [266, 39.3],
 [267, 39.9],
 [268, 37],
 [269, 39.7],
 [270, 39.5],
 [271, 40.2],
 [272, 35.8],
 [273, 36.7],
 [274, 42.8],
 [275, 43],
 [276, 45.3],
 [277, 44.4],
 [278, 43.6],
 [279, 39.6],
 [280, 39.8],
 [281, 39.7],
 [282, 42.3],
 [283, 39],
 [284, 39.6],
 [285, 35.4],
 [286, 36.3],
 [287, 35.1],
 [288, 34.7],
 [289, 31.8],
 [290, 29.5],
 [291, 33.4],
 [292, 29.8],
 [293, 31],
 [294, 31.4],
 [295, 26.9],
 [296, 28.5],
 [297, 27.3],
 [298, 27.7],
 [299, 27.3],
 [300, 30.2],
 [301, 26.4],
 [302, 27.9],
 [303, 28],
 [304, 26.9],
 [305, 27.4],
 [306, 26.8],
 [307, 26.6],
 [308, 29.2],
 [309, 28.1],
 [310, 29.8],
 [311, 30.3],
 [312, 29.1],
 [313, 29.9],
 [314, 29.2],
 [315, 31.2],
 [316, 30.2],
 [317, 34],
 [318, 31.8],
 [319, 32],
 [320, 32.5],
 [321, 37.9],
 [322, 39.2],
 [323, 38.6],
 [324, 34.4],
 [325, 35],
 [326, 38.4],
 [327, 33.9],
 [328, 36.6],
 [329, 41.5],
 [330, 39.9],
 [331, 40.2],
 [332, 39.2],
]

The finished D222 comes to 1.1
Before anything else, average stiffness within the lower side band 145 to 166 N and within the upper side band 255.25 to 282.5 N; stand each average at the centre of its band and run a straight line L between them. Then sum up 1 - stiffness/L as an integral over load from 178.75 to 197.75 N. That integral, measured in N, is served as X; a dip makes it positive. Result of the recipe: 5.1 N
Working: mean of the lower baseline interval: 39.2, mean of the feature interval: 28.9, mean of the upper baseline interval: 40.6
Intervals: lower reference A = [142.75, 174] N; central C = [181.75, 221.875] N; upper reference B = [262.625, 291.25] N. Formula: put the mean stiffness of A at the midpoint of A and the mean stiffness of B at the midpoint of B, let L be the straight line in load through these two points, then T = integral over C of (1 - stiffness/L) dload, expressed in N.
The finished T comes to 1.3 N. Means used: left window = 37.1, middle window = 36.5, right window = 38.7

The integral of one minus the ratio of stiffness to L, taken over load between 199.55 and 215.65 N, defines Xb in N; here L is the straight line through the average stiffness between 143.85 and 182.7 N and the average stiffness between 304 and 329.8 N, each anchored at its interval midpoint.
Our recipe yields -3.6 N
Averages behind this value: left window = 34.1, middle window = 41.2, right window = 32.5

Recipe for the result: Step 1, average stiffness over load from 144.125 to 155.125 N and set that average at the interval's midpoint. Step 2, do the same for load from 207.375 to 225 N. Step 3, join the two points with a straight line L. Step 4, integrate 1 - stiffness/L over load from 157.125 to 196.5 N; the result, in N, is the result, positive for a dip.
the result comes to 8.6 N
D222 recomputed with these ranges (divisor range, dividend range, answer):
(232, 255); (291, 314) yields 0.74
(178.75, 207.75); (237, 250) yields 1.14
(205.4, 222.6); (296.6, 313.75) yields 0.70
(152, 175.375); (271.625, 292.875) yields 1.06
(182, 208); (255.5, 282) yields 1.16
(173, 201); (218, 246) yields 1.23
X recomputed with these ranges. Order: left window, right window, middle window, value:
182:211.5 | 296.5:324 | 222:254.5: -3.6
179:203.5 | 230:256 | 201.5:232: -3.4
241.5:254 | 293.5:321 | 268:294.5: -2.7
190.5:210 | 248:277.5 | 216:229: 1.0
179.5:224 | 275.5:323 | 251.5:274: -4.5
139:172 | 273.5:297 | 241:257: -1.8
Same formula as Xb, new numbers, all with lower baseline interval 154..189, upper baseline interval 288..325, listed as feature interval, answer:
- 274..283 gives -3.4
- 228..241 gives -1.8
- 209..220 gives -3.3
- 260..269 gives -2.5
